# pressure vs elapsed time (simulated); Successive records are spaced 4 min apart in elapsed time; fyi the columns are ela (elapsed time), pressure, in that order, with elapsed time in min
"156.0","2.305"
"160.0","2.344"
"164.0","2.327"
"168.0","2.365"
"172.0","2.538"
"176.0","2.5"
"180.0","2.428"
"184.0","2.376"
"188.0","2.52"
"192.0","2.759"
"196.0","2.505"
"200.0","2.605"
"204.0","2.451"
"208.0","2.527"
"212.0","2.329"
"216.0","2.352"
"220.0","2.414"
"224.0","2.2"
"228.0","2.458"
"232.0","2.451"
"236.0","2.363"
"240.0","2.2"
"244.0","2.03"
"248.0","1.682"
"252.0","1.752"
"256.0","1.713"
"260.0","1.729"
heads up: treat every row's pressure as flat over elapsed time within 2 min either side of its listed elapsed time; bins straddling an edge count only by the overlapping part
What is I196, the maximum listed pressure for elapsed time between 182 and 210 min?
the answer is 2.759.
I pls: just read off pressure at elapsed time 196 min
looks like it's 2.505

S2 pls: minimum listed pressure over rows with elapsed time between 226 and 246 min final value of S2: 2.03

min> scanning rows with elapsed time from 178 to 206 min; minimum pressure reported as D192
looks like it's 2.376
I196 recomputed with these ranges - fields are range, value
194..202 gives 2.605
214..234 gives 2.458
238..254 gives 2.2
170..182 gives 2.538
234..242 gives 2.363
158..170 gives 2.365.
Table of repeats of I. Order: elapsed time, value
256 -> 1.713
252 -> 1.752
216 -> 2.352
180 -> 2.428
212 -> 2.329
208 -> 2.527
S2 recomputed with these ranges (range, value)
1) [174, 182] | 2.428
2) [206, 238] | 2.2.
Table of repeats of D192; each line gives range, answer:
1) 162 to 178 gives 2.327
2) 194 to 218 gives 2.329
